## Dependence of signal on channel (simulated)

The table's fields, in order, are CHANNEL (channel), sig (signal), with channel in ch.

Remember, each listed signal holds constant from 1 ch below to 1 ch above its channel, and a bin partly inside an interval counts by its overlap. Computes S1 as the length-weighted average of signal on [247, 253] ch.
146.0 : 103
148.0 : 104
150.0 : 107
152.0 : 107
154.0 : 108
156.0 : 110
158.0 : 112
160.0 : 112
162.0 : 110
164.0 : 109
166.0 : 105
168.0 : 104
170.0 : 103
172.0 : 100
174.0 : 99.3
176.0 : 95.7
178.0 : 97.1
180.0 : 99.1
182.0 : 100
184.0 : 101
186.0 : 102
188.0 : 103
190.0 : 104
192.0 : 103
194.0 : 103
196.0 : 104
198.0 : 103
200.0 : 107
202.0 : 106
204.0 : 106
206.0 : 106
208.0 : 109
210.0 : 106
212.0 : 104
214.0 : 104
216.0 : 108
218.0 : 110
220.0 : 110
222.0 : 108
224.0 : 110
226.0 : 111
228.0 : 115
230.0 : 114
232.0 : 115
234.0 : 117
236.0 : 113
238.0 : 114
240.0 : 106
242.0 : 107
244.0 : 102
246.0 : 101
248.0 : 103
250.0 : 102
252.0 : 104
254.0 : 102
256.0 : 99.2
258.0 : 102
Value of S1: 103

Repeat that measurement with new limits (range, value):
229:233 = 114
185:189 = 102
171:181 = 98.2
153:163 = 110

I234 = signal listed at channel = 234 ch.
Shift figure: 117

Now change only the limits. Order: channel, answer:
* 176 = 95.7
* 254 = 102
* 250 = 102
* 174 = 99.3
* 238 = 114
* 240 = 106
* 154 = 108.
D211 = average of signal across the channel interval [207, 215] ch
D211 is 106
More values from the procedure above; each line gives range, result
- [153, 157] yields 109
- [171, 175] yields 99.7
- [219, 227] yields 110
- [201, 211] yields 107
